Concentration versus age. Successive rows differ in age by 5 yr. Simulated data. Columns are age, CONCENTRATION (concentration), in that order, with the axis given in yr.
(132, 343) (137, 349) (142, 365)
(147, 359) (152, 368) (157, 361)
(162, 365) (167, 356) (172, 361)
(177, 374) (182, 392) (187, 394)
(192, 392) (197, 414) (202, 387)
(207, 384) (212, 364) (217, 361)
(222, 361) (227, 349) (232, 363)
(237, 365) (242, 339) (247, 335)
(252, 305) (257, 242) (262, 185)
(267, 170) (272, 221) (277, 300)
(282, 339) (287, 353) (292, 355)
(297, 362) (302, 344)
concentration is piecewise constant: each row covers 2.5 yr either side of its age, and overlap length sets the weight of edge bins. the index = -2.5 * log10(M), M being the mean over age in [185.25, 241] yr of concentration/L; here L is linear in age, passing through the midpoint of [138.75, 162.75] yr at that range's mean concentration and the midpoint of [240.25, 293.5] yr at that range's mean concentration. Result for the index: -0.169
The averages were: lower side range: 363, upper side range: 284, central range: 375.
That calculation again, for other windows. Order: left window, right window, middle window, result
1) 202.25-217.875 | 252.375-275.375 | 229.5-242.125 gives -0.203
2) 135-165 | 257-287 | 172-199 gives -0.184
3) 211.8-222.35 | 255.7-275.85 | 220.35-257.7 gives -0.154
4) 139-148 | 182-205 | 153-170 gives 0.037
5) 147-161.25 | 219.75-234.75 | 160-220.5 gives -0.052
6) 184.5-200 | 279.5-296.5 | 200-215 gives 0.041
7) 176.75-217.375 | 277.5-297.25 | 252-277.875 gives 0.490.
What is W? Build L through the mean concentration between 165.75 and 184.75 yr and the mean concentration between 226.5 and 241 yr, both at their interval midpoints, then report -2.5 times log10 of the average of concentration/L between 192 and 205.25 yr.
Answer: -0.09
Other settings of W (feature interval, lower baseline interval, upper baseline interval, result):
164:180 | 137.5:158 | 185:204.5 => 0.045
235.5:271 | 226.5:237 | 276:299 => 0.285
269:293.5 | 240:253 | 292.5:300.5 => 0.134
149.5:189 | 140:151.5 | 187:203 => 0.025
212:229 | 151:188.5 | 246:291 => -0.120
